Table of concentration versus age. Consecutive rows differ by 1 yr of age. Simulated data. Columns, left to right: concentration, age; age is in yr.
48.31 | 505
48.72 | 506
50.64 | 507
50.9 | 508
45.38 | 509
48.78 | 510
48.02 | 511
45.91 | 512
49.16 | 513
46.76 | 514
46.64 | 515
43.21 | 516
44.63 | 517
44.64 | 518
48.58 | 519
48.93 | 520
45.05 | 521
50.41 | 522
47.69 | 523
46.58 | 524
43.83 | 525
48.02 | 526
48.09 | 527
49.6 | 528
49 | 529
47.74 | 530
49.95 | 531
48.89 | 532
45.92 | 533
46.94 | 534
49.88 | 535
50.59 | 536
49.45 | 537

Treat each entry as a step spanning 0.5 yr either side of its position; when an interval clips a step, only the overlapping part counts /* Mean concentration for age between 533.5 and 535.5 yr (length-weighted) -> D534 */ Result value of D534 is 48.4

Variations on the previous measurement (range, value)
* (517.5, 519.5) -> 46.6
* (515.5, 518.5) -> 44.2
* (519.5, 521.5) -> 47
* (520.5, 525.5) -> 46.7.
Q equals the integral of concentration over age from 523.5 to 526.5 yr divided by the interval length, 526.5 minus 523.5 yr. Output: 46.1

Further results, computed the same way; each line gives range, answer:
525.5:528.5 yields 48.6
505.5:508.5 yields 50.1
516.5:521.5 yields 46.4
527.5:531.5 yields 49.1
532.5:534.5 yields 46.4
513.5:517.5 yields 45.3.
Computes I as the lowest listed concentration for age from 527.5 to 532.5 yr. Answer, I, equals 47.74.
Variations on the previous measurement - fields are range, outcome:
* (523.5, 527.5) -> 43.83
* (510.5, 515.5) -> 45.91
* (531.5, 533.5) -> 45.92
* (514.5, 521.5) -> 43.21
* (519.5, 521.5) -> 45.05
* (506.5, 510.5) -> 45.38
